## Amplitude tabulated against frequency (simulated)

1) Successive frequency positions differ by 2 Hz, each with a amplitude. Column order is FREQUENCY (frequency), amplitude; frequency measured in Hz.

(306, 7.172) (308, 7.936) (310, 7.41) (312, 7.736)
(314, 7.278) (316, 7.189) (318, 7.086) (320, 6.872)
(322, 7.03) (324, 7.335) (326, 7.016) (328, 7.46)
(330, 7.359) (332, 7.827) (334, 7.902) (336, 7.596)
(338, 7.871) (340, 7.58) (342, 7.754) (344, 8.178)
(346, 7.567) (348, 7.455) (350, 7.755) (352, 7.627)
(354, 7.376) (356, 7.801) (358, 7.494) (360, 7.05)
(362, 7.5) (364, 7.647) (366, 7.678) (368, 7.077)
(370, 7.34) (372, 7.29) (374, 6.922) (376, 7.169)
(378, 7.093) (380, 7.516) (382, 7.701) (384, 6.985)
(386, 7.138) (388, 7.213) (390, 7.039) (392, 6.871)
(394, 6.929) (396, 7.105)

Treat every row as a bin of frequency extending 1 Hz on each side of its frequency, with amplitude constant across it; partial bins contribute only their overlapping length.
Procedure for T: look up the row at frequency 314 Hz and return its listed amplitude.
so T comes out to 7.278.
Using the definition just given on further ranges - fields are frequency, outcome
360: 7.05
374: 6.922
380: 7.516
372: 7.29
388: 7.213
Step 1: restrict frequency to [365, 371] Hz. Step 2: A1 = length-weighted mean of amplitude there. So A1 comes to 7.36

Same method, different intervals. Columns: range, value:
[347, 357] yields 7.6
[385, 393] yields 7.07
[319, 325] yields 7.08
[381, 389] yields 7.26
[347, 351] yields 7.61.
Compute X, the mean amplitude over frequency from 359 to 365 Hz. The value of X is 7.4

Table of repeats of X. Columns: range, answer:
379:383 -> 7.61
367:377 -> 7.16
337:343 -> 7.73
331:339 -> 7.8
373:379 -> 7.06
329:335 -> 7.7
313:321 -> 7.11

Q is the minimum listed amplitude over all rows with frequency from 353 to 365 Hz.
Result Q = 7.05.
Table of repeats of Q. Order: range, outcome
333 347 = 7.567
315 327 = 6.872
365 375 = 6.922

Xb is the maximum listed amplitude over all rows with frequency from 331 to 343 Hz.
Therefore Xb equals 7.902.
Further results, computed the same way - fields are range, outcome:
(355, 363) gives 7.801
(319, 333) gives 7.827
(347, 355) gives 7.755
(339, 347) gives 8.178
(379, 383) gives 7.701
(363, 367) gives 7.678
